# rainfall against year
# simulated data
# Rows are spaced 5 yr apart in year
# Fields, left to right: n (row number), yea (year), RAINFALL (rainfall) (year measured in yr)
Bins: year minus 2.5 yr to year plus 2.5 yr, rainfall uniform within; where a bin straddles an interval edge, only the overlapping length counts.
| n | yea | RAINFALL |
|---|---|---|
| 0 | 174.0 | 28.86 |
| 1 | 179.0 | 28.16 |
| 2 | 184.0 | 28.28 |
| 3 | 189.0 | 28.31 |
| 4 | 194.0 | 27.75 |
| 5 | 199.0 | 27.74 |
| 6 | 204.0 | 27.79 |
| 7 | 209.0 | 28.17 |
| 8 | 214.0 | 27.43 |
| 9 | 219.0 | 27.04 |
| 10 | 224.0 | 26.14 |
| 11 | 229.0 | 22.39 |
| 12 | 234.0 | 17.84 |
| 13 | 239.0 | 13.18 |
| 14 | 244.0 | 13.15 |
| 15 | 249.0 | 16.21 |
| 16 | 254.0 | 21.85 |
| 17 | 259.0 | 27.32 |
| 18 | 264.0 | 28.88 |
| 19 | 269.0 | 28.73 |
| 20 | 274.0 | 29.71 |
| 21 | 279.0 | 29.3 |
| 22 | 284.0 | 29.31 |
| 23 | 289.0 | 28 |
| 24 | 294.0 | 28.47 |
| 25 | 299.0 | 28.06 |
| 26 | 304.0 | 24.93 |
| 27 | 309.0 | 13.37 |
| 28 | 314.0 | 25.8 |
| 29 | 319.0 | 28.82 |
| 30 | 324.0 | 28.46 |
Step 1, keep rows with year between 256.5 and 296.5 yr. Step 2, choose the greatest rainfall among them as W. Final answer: 29.71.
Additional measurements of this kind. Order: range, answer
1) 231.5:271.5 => 28.88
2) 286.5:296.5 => 28.47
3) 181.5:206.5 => 28.31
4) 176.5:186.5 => 28.28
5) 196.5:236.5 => 28.17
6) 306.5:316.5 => 25.8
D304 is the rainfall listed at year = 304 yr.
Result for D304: 24.93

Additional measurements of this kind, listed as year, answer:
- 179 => 28.16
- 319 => 28.82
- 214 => 27.43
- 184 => 28.28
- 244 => 13.15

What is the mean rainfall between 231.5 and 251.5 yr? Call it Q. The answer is 15.1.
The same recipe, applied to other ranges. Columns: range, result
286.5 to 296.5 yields 28.2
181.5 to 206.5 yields 28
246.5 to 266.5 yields 23.6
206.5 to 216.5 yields 27.8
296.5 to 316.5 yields 23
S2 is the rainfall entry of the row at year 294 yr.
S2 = 28.47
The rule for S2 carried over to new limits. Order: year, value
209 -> 28.17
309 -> 13.37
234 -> 17.84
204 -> 27.79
